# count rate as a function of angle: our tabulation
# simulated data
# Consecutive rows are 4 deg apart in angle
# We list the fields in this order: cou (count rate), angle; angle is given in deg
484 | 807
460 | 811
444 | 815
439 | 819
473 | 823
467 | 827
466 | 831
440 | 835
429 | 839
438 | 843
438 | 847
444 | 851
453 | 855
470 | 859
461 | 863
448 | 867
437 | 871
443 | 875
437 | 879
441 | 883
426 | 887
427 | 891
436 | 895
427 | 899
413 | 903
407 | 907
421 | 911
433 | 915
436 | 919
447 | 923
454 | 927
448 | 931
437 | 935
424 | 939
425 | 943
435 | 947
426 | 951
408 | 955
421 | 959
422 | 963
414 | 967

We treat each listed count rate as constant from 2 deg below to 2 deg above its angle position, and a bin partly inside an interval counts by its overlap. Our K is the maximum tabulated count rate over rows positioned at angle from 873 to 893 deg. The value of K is 443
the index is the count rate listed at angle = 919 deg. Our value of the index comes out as 436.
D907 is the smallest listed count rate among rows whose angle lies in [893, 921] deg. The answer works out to 407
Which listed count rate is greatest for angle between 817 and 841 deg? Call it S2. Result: 473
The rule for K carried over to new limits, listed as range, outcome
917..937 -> 454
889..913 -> 436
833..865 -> 470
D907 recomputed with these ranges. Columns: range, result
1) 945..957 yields 408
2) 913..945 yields 424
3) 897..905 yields 413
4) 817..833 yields 439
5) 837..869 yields 429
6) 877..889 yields 426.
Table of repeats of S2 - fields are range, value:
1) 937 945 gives 425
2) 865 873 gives 448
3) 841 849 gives 438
